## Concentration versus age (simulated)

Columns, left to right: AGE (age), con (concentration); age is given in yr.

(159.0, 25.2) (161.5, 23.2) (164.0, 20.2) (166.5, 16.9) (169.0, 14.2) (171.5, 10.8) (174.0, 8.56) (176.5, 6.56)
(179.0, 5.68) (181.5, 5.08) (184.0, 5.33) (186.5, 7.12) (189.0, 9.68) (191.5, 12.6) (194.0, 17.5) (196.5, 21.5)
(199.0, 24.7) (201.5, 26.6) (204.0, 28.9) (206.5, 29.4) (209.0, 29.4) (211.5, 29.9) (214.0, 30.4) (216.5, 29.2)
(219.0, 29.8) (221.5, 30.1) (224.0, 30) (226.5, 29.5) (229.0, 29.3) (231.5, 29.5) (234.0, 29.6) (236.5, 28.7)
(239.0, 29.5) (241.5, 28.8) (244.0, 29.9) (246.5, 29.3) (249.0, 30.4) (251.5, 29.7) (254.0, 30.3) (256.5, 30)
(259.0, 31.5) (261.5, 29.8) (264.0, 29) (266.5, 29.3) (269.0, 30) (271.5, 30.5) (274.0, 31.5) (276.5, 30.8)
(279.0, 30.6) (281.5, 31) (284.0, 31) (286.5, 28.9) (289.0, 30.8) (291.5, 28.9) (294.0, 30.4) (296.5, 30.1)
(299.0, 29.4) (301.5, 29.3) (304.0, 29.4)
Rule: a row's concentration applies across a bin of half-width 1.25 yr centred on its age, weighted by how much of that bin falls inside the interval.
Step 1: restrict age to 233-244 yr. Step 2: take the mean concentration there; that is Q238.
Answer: 29.2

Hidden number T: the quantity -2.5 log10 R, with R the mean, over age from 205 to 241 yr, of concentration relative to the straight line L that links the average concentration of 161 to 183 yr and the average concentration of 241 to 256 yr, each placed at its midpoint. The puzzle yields -0.25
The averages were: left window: 11.9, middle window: 29.6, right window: 29.8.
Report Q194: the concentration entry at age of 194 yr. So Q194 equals 17.5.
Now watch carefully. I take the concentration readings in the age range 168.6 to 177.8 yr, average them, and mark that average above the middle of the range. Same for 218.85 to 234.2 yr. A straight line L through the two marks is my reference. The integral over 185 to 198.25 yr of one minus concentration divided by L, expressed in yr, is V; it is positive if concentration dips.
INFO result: 2.4 yr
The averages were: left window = 9.62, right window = 29.7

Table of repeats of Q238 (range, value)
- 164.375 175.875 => 12.9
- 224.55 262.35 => 29.7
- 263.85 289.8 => 30.4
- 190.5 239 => 27.3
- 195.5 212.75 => 27.3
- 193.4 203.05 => 23.1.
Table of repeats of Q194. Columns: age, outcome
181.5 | 5.08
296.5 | 30.1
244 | 29.9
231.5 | 29.5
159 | 25.2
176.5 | 6.56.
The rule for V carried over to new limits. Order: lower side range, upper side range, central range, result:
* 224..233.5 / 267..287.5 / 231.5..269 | 0.3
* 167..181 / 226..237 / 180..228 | -3.8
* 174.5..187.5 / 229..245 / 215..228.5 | -4.0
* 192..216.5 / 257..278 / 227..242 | -0.6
